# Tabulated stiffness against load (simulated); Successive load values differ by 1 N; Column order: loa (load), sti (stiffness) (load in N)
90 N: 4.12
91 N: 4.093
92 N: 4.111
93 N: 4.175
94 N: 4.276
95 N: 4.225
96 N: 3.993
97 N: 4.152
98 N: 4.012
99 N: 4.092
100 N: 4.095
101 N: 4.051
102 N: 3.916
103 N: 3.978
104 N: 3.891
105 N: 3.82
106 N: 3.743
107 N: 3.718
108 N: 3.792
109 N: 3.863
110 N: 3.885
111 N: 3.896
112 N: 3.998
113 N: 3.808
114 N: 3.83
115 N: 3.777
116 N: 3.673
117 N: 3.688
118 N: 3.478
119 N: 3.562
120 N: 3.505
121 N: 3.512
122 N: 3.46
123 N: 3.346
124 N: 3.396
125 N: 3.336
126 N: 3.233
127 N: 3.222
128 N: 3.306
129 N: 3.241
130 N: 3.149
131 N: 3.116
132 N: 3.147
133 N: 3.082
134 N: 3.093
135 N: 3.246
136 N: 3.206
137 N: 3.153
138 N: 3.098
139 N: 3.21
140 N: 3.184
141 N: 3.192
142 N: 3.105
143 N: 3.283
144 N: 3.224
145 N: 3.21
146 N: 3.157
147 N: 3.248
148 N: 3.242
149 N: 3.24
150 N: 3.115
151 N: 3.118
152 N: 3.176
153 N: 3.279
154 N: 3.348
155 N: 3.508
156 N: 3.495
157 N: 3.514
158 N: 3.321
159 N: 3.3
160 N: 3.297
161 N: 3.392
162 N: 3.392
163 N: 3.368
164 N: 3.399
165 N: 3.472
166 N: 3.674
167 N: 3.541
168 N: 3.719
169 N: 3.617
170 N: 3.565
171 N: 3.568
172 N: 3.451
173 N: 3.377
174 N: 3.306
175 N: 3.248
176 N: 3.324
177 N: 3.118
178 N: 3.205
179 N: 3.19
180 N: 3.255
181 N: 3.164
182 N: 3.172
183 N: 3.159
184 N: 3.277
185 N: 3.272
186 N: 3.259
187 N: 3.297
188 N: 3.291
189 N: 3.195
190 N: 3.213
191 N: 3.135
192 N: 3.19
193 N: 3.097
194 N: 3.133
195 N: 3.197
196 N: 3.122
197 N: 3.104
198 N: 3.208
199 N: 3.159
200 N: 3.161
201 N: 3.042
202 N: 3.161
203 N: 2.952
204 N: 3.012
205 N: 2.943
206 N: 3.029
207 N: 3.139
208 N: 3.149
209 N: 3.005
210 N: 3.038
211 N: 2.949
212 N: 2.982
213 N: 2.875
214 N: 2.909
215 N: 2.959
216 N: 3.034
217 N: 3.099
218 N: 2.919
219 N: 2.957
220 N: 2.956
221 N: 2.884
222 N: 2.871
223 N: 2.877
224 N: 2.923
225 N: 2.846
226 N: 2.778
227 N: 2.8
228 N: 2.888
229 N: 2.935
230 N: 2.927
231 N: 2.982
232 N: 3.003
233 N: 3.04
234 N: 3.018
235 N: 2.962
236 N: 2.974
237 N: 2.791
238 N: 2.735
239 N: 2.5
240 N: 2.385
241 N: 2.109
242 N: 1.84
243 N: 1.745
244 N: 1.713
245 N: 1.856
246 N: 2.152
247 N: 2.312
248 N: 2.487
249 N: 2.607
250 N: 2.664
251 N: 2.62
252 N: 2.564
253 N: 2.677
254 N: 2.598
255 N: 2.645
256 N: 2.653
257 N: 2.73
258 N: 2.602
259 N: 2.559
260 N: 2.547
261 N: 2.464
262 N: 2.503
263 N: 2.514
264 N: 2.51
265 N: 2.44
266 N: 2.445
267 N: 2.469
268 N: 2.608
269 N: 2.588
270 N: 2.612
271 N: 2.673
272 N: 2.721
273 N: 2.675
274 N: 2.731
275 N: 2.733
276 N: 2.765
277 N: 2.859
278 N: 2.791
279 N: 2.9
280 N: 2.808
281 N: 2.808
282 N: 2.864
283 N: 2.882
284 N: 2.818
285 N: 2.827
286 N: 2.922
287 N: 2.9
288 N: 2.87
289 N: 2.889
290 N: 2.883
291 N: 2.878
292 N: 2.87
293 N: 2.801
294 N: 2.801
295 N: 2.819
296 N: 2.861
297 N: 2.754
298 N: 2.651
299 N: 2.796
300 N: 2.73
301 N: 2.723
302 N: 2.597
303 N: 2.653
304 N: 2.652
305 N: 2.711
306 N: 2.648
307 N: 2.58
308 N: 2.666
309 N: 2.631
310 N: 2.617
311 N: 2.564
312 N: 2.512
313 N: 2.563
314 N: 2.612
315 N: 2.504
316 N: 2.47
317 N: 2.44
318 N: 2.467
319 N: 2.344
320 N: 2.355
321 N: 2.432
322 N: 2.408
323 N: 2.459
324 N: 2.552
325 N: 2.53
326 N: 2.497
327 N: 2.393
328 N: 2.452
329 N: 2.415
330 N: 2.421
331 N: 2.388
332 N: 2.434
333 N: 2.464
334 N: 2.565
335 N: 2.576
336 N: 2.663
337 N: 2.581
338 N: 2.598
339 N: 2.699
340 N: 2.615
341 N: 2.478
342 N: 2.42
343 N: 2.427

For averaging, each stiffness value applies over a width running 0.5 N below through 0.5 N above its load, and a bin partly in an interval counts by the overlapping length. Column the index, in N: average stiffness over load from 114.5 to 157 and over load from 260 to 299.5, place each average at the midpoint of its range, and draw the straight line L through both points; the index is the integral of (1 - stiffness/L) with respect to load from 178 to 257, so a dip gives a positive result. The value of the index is 2.7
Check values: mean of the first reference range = 3.3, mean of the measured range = 2.88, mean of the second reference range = 2.73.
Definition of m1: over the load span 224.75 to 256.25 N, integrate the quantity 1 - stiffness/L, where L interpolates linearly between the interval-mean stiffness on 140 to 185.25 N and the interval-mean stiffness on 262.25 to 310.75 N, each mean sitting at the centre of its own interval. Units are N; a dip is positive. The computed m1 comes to 3.9 N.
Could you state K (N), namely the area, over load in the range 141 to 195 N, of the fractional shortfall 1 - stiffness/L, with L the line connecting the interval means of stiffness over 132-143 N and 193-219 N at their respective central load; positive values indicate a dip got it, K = -3.32 N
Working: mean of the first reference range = 3.16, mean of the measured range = 3.3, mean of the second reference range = 3.05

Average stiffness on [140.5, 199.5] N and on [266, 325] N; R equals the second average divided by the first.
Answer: 0.81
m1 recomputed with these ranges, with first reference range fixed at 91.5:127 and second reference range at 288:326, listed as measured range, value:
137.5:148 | 1.2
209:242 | 2.7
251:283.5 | 2.4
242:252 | 2.5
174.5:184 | 0.5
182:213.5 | 1.5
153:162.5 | 0.3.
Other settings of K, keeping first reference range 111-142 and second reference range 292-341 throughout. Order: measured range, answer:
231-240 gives 0.2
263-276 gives 0.8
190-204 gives -0.2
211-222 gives 0.2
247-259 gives 1.0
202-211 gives 0.0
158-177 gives -1.3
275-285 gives -0.3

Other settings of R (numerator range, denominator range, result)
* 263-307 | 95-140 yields 0.76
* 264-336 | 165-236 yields 0.85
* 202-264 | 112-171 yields 0.81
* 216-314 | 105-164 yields 0.79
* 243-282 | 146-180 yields 0.76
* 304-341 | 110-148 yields 0.75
